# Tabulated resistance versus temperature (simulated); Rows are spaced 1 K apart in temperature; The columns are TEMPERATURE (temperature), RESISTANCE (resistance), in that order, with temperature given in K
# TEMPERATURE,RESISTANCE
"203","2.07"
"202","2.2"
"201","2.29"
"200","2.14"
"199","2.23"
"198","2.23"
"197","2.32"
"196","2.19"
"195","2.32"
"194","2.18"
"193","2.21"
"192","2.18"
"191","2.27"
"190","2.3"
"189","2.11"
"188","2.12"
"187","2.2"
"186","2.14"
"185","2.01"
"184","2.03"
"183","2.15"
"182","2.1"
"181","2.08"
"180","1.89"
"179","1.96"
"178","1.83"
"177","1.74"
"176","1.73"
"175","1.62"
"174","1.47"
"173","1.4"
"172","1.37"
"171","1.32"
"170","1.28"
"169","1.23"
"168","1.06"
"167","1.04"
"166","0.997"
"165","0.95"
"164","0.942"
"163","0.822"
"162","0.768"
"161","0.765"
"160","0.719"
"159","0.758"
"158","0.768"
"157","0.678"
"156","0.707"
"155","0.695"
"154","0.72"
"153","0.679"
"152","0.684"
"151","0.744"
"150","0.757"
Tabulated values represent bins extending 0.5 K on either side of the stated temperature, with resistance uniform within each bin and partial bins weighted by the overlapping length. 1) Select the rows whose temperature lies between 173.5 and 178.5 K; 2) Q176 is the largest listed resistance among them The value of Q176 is 1.83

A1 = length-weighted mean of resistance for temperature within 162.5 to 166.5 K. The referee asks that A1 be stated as 0.928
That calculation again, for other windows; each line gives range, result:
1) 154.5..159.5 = 0.721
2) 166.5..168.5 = 1.05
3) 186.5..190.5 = 2.18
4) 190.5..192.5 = 2.23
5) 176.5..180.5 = 1.85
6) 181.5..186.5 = 2.09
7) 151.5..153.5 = 0.681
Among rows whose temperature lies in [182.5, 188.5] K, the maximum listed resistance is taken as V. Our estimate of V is 2.2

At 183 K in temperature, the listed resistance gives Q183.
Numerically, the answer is 2.15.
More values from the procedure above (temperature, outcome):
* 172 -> 1.37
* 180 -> 1.89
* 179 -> 1.96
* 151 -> 0.744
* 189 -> 2.11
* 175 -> 1.62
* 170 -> 1.28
